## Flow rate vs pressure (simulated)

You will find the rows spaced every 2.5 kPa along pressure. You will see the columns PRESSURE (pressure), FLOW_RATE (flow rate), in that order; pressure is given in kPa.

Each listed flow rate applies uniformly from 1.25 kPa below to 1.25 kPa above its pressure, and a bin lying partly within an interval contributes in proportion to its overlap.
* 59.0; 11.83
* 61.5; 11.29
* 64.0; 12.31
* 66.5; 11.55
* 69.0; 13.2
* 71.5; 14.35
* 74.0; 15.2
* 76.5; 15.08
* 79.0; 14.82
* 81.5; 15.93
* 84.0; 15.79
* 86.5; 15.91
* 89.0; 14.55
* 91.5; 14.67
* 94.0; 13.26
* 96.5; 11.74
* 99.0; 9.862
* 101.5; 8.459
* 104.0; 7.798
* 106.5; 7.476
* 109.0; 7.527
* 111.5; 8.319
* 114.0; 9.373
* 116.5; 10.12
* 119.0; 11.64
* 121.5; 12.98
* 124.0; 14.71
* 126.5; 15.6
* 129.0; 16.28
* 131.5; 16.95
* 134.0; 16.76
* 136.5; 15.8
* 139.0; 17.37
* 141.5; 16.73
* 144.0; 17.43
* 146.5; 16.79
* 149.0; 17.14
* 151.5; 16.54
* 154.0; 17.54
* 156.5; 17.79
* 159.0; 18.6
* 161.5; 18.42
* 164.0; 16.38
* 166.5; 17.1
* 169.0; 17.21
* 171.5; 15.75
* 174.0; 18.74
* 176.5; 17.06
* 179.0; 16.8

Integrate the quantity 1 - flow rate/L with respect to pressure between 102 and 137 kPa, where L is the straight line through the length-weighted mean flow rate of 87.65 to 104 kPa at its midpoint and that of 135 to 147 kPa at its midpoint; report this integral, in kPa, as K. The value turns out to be 6.2 kPa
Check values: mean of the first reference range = 11.8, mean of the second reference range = 16.8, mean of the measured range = 12.1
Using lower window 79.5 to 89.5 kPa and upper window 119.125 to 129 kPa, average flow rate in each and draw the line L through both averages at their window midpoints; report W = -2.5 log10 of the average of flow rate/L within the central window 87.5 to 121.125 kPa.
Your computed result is 0.388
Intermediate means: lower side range 15.6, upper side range 14.3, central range 10.5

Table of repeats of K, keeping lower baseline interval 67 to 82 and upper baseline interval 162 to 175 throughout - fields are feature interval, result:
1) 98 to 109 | 5.1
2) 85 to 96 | 0.4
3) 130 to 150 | -0.7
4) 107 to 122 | 5.7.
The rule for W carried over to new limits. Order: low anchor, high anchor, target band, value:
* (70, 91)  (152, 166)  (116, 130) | 0.20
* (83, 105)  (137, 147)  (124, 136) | -0.02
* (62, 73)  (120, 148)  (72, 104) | 0.01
